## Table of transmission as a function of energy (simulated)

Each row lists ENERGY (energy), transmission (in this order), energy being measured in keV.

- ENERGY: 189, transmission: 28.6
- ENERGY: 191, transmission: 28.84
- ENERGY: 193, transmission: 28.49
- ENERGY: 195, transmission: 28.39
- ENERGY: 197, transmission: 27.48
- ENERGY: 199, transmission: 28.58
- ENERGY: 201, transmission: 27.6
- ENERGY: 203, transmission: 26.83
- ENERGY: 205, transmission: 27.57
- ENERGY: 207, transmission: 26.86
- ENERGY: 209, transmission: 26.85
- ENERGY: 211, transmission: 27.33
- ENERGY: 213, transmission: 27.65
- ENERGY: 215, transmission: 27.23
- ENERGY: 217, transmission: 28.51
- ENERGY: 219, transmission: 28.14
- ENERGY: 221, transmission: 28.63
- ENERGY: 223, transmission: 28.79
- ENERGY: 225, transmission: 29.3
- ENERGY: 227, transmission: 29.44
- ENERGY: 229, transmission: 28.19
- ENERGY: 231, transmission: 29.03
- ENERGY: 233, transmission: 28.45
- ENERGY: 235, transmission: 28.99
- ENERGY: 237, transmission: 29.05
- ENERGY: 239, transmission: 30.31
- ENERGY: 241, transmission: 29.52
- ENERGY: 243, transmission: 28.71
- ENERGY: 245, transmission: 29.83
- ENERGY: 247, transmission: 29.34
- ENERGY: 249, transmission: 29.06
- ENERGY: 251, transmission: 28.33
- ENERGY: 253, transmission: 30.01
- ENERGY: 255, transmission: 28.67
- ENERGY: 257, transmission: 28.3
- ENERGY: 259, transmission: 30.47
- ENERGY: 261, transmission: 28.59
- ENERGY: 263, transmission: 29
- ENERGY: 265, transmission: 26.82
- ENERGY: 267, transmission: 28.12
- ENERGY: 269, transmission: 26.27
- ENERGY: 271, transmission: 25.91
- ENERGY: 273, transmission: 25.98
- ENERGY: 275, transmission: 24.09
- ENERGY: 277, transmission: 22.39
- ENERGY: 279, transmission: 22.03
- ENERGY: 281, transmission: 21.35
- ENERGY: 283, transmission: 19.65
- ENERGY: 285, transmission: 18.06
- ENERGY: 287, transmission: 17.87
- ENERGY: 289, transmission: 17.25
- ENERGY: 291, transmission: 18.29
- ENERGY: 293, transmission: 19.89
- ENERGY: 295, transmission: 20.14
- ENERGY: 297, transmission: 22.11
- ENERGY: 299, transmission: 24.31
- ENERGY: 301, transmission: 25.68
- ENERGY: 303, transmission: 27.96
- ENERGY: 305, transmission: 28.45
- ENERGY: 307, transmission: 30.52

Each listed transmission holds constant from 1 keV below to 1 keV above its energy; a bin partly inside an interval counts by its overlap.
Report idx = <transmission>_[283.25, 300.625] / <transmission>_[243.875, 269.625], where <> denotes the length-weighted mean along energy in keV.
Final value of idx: 0.69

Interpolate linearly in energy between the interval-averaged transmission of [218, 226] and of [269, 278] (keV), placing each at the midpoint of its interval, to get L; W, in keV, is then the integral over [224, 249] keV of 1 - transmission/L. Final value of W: -1.4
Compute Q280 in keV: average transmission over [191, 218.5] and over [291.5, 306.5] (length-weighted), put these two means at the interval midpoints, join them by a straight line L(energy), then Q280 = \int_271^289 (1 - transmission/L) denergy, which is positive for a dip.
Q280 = 2.47 keV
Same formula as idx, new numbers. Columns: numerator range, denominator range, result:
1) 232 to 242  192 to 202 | 1.04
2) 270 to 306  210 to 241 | 0.78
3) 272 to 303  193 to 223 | 0.77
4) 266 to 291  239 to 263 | 0.76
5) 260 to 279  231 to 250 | 0.89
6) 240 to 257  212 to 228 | 1.02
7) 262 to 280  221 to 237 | 0.89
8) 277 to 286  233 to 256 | 0.70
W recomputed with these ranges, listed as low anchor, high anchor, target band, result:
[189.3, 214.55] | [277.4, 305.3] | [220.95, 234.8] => -1.6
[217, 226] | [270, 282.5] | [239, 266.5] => -3.5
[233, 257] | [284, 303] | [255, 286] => -0.4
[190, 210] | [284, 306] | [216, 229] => -1.2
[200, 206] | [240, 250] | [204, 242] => -0.2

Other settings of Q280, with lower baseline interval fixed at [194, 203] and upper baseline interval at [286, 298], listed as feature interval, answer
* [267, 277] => -2.1 keV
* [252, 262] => -3.0 keV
